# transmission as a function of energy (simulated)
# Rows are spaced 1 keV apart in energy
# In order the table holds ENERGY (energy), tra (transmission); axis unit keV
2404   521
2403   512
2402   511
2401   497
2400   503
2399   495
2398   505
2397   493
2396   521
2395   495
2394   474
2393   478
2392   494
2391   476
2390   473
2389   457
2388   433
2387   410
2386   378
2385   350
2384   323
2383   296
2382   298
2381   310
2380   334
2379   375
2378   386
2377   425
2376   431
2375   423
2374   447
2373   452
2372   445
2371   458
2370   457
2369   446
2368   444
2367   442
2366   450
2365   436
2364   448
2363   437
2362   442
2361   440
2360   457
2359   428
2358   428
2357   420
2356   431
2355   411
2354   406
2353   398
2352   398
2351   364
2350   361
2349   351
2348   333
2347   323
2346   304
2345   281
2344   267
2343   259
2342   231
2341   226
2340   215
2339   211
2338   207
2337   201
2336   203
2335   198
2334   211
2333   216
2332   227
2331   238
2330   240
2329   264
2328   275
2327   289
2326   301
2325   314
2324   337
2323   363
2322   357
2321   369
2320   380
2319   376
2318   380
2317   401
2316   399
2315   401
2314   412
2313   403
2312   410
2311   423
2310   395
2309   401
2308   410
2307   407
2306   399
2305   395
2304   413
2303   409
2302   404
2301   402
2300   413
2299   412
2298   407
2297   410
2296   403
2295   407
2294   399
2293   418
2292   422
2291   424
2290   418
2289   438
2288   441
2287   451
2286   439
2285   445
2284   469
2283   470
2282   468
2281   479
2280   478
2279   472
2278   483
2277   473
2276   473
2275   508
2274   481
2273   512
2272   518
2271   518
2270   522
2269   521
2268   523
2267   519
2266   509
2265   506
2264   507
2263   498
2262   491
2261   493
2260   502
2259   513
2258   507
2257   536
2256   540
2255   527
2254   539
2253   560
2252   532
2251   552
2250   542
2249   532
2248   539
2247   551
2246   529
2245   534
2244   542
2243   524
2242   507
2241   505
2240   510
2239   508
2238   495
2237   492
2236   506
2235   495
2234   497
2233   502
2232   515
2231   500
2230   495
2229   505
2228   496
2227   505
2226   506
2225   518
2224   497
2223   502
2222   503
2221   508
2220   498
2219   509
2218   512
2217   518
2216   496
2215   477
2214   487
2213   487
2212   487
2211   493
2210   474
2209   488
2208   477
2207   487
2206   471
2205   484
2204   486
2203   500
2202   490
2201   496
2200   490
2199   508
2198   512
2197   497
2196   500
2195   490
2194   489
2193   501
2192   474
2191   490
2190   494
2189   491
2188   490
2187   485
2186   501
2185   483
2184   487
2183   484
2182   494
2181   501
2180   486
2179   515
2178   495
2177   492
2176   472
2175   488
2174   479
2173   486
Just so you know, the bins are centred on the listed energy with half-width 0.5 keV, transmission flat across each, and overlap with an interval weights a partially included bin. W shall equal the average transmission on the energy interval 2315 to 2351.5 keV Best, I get 292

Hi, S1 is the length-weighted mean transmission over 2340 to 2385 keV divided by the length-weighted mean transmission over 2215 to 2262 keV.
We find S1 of 0.7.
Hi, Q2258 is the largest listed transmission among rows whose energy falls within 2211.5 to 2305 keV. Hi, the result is 560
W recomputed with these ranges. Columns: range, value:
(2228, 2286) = 508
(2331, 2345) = 224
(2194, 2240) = 497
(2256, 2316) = 454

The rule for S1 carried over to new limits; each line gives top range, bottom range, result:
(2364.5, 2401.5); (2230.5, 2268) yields 0.84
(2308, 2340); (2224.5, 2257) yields 0.61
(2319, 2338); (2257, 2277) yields 0.55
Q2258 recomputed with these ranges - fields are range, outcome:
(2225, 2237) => 518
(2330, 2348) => 333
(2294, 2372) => 458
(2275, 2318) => 508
